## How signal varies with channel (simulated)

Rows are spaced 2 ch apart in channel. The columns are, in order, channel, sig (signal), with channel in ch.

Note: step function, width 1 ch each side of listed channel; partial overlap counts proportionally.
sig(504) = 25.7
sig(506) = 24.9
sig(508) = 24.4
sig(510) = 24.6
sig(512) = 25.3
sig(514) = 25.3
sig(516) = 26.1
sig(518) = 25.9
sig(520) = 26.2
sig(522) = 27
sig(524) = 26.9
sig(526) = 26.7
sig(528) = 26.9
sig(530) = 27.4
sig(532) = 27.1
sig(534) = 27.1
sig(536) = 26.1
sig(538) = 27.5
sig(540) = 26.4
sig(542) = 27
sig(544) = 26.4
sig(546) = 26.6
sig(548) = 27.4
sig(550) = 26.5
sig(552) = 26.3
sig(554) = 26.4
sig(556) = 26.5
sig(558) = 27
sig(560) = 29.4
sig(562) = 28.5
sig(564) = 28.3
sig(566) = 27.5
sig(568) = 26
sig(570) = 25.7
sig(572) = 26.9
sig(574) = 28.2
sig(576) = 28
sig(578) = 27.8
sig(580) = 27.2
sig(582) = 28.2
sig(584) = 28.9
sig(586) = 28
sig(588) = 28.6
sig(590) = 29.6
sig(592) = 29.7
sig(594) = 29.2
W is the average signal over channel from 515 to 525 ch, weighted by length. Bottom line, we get 26.4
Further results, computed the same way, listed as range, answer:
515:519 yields 26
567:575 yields 26.7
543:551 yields 26.7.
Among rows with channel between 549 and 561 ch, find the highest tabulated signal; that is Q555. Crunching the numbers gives 29.4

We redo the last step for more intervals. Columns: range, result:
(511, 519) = 26.1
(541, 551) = 27.4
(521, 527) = 27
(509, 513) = 25.3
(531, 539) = 27.5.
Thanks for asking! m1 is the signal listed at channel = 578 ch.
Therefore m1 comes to 27.8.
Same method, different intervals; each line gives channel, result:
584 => 28.9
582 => 28.2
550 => 26.5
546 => 26.6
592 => 29.7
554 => 26.4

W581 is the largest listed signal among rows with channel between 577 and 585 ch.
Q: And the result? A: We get 28.9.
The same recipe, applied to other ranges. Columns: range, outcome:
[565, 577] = 28.2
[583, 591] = 29.6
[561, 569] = 28.5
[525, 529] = 26.9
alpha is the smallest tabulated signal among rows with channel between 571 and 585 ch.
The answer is 26.9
